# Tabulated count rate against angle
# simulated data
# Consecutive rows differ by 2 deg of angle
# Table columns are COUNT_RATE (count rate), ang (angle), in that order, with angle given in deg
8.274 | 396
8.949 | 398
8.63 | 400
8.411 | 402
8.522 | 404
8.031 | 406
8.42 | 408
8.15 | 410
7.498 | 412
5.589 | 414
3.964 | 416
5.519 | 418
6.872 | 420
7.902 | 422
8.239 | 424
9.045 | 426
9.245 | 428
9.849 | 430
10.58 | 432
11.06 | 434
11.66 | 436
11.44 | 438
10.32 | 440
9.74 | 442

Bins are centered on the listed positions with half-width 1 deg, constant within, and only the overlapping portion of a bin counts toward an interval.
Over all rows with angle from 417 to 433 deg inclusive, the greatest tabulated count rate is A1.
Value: 10.58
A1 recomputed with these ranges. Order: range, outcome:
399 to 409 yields 8.63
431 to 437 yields 11.66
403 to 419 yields 8.522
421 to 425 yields 8.239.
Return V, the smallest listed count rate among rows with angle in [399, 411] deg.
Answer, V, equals 8.031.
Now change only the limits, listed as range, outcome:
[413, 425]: 3.964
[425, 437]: 9.045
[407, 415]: 5.589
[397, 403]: 8.411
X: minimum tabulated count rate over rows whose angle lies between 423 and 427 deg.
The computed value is 8.239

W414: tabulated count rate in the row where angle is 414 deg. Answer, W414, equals 5.589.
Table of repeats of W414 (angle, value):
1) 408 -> 8.42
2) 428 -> 9.245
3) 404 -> 8.522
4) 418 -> 5.519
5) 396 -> 8.274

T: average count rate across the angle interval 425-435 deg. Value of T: 9.96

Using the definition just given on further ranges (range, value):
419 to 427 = 8.01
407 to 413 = 8.02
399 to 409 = 8.4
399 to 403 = 8.52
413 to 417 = 4.78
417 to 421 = 6.2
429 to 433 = 10.2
